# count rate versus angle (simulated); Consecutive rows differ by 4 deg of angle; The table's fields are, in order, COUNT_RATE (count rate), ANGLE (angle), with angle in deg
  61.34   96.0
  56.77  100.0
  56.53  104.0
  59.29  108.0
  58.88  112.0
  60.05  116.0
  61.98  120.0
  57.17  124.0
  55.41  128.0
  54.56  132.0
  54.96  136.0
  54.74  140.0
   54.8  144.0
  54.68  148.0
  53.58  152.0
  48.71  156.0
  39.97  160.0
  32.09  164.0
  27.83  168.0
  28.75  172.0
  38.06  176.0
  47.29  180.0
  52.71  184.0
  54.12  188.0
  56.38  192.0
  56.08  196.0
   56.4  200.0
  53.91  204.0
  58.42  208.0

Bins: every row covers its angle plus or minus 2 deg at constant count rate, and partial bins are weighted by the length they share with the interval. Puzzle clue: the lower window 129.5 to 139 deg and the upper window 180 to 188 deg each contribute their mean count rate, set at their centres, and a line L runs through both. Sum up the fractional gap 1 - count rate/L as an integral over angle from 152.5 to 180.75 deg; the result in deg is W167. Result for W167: 8.0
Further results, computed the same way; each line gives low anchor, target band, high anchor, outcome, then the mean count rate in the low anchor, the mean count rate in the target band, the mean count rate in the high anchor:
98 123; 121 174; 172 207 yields 7.3 deg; 58.8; 47.8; 50.7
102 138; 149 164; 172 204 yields 2.2 deg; 57.6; 45.9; 50.3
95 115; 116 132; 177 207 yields -0.2 deg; 58.5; 58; 53.5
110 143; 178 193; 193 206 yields 0.9 deg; 57.1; 52.4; 55.5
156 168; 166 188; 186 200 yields 3.0 deg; 36.8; 40.3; 55.7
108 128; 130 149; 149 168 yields -1.7 deg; 59.1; 54.8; 42.5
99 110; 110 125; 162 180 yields -2.0 deg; 57.6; 59.7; 33.4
